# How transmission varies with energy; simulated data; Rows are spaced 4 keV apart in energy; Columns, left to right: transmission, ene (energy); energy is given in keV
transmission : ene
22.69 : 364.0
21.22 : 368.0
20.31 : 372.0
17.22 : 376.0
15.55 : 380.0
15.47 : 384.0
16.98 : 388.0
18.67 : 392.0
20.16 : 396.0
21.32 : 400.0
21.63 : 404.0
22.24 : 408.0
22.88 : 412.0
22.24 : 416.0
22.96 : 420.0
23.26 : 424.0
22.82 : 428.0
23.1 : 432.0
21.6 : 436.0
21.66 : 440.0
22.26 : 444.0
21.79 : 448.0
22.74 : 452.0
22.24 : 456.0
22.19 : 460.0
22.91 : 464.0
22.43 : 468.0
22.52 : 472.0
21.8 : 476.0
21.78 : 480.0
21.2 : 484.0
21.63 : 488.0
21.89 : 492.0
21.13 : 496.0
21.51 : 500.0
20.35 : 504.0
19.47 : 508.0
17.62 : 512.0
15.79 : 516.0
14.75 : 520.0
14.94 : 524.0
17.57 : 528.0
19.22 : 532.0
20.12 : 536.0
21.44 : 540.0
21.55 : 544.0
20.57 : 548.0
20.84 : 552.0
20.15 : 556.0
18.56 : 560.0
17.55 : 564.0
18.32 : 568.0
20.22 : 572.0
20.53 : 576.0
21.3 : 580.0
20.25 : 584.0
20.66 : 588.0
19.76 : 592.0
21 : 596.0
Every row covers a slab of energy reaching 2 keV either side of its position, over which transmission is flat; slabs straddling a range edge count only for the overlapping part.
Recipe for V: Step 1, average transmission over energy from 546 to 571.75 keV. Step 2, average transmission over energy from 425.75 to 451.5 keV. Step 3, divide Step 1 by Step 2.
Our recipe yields 0.87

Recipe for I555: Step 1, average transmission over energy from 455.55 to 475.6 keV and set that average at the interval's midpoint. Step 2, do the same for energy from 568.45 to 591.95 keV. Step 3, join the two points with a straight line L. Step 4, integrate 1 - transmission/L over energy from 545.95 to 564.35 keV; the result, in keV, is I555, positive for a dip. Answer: 0.98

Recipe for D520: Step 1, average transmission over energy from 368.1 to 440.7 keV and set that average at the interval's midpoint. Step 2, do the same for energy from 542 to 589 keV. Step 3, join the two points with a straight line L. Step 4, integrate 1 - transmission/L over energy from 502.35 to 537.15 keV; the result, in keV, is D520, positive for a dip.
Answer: 4.3 keV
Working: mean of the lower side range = 20.6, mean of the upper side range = 20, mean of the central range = 17.7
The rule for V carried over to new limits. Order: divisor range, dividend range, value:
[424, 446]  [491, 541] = 0.84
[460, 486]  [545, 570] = 0.88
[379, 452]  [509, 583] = 0.90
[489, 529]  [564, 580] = 1.05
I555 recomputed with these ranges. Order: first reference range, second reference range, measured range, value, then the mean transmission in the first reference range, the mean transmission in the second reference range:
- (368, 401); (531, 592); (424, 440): -3.2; 18.3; 20.1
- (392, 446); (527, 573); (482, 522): 2.0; 22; 19.7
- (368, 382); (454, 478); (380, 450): -3.6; 18.2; 22.3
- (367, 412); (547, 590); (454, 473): -2.8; 19.3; 19.9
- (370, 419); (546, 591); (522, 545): 0.9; 19.6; 19.9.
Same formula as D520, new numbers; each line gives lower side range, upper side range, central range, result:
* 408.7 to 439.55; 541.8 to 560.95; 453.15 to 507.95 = -0.2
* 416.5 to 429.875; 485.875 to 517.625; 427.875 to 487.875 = -1.5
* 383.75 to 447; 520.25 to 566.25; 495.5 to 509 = -0.5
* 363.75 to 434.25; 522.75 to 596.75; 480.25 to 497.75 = -1.2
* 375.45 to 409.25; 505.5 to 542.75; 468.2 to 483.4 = -3.1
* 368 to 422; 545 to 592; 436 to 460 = -2.7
